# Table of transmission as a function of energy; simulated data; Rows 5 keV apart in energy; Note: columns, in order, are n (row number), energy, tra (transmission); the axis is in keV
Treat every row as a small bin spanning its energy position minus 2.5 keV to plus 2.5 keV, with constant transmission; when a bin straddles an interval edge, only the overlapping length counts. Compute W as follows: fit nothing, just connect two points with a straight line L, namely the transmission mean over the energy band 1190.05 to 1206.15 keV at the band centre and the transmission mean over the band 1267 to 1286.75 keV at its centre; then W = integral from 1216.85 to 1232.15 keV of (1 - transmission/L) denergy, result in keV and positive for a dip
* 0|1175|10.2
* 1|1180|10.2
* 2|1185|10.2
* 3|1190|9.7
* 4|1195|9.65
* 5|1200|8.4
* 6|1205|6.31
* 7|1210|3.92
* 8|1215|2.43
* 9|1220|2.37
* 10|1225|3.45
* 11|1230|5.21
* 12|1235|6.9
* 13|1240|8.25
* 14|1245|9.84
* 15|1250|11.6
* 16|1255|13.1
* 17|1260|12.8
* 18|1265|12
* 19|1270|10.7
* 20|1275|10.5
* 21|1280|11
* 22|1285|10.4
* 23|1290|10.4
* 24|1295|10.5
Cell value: 9.4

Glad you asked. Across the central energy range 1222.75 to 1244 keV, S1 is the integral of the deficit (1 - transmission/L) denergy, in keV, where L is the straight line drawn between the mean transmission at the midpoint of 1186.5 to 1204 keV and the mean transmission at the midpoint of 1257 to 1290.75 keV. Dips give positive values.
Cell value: 8.1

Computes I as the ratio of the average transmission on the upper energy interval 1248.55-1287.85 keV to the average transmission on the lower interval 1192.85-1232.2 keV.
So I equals 2.2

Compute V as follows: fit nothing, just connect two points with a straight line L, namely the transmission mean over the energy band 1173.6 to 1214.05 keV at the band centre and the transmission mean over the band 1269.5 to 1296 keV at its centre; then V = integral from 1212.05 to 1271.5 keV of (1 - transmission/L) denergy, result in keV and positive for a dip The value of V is 9.6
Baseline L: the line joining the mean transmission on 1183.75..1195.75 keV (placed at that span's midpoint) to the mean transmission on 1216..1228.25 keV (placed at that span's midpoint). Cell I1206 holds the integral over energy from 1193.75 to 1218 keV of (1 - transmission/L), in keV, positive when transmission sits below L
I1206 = 3.3 keV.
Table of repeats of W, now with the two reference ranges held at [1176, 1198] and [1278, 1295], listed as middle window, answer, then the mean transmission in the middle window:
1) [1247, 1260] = -2.5 keV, 12.3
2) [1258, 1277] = -1.9 keV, 11.5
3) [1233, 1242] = 2.4 keV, 7.57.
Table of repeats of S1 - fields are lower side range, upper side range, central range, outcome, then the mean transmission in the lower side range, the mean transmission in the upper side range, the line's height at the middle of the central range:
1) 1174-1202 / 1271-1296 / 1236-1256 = 0.0 keV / 9.72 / 10.6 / 10.2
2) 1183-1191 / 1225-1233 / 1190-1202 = -0.4 keV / 9.98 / 4.77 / 8.86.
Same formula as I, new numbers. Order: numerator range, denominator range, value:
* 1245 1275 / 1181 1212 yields 1.43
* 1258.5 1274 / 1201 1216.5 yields 2.46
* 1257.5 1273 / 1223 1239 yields 2.13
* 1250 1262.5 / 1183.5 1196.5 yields 1.29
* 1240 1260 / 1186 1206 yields 1.28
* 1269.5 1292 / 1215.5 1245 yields 1.95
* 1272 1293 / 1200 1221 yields 2.40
